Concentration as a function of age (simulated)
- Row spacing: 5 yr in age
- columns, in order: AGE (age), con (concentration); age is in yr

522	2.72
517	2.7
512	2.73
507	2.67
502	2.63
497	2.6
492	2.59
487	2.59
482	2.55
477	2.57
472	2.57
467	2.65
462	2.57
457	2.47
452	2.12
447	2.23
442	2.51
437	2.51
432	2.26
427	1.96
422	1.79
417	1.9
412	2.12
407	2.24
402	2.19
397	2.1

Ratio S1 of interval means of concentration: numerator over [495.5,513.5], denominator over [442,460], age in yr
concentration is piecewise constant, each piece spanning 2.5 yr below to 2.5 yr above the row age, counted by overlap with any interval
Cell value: 1.1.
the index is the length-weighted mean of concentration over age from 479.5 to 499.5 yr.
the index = 2.58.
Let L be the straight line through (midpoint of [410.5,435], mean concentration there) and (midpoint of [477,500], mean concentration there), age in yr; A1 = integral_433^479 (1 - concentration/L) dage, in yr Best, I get -3.23 yr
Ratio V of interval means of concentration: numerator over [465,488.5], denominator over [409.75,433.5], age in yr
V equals 1.30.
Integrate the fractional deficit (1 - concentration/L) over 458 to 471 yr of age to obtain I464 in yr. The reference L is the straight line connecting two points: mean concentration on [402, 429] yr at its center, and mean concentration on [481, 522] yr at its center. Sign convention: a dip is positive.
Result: -1.2 yr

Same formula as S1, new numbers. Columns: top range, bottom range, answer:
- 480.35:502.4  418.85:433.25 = 1.31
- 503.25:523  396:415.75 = 1.26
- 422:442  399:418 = 1.04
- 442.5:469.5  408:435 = 1.19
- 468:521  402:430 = 1.30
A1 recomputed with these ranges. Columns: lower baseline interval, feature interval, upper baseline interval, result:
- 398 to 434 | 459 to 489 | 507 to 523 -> -1.73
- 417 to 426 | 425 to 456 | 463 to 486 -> -2.52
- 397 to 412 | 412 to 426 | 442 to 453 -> 1.90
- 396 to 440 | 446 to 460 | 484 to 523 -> 0.31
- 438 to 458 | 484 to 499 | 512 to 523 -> -0.12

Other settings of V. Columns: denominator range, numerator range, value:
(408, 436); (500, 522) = 1.31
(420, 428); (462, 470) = 1.41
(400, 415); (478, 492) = 1.18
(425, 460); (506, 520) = 1.17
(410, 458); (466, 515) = 1.20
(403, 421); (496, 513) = 1.28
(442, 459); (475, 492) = 1.12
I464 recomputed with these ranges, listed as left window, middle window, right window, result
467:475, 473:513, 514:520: 0.6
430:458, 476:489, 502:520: -0.1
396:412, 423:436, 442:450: 0.8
